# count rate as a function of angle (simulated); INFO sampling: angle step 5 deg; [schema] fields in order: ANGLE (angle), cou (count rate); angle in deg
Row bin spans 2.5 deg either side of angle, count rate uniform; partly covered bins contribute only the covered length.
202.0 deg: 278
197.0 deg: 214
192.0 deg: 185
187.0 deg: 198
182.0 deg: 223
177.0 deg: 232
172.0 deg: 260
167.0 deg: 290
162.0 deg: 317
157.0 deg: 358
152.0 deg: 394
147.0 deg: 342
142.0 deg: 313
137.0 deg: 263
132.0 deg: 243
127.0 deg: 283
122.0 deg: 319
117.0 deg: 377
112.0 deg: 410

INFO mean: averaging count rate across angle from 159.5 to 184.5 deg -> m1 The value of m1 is 264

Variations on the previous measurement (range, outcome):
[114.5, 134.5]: 306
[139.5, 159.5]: 352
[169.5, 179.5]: 246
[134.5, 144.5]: 288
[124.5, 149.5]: 289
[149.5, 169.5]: 340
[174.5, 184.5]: 228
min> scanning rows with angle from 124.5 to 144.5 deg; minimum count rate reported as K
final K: 243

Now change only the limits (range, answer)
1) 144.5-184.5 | 223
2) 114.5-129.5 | 283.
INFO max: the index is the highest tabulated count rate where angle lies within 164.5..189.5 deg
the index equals 290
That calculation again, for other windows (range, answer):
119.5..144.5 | 319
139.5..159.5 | 394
